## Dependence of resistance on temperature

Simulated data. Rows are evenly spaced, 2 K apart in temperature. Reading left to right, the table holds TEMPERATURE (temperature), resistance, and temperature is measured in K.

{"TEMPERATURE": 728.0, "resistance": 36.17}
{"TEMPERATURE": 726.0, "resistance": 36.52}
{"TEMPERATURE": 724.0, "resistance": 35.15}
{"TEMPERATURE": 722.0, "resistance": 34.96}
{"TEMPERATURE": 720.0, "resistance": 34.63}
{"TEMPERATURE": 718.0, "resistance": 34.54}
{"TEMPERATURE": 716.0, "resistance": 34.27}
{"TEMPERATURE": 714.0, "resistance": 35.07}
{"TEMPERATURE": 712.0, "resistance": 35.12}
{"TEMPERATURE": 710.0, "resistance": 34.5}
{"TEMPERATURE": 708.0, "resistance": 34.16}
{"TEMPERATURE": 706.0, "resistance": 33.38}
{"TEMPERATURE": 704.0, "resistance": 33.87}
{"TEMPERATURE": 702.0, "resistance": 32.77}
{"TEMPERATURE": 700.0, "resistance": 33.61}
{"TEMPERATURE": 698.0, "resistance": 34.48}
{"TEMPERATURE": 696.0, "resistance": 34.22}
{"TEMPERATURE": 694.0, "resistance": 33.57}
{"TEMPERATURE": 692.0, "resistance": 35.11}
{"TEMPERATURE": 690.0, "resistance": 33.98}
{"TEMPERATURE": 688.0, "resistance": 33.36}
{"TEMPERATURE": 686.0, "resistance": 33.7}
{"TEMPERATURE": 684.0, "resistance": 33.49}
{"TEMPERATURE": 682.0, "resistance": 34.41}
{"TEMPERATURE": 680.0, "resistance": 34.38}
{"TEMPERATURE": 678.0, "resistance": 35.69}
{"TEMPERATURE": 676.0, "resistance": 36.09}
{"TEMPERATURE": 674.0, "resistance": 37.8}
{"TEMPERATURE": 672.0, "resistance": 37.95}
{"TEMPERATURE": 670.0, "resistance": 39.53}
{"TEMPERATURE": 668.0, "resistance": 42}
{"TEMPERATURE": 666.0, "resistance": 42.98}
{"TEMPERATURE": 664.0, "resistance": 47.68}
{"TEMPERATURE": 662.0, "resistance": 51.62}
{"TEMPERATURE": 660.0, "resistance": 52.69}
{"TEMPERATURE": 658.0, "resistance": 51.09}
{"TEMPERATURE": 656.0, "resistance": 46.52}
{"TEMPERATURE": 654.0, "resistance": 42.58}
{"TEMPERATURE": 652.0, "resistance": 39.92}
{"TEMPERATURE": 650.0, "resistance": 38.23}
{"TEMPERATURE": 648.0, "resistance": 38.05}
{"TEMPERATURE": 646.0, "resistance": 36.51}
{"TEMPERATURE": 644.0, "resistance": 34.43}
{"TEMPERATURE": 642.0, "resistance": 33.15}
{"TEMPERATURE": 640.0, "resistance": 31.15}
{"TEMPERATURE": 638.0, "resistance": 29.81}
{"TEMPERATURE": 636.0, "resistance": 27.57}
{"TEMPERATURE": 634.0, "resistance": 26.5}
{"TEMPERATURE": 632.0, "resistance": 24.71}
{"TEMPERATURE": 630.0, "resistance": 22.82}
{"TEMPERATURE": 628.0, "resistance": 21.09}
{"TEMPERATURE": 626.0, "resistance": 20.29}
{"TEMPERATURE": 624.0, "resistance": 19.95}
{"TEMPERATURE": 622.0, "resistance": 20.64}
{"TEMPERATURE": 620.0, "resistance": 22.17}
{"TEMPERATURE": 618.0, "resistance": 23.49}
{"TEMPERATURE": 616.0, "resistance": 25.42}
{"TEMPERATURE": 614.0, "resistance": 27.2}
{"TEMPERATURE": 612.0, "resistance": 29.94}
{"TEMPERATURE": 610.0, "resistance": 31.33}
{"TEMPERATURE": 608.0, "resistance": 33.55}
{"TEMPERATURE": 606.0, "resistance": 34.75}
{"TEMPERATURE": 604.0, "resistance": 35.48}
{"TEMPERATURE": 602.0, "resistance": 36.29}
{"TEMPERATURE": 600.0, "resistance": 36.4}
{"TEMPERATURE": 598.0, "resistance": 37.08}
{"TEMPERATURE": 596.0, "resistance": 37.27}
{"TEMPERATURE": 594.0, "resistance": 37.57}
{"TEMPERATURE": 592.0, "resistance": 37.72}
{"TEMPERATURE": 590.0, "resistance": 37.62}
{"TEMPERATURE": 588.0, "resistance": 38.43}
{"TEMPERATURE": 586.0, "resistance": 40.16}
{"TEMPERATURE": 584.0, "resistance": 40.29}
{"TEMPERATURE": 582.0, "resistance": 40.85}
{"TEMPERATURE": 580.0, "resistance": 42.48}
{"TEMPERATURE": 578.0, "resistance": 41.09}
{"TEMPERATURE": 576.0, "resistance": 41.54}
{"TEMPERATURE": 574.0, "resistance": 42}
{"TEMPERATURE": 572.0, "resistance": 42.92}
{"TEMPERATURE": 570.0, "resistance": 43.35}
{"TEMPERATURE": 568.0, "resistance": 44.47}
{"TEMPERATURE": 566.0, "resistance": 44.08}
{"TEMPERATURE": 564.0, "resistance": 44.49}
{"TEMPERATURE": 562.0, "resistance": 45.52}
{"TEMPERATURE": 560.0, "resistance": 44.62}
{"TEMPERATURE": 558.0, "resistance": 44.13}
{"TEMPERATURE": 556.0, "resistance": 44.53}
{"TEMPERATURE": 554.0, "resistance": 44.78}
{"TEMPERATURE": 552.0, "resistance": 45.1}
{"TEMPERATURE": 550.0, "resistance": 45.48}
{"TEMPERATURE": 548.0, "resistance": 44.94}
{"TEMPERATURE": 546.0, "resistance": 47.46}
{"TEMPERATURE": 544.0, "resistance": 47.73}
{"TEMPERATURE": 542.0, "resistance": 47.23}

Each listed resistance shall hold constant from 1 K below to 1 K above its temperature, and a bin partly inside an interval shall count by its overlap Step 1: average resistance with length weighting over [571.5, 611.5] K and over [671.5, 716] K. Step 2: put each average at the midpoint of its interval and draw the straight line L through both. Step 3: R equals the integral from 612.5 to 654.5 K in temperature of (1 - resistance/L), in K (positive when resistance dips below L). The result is 9.0 K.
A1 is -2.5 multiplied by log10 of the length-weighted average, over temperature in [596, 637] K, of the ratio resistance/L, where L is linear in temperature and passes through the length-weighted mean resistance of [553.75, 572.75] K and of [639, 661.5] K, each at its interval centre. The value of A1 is 0.44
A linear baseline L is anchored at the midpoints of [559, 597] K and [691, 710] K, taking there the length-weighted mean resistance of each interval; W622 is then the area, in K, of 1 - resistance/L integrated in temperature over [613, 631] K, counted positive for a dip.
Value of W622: 7.5 K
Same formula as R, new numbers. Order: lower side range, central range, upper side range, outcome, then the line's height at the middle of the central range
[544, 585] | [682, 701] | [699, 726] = 0.9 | 35.7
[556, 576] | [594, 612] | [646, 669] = 3.7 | 44.1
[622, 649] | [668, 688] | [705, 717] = -2.9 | 31.6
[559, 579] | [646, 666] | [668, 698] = -4.0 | 37.3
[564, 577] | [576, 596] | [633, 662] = 1.2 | 42.2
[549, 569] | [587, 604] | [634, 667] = 2.2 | 42.8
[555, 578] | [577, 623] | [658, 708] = 8.6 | 41.9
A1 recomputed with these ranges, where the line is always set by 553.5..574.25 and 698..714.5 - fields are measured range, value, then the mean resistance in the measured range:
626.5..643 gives 0.405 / 26.9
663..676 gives -0.119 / 40.9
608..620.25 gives 0.426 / 27.4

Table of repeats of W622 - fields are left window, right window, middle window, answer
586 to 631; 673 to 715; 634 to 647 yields 0.13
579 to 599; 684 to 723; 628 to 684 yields -1.86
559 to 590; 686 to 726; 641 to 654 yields 0.22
